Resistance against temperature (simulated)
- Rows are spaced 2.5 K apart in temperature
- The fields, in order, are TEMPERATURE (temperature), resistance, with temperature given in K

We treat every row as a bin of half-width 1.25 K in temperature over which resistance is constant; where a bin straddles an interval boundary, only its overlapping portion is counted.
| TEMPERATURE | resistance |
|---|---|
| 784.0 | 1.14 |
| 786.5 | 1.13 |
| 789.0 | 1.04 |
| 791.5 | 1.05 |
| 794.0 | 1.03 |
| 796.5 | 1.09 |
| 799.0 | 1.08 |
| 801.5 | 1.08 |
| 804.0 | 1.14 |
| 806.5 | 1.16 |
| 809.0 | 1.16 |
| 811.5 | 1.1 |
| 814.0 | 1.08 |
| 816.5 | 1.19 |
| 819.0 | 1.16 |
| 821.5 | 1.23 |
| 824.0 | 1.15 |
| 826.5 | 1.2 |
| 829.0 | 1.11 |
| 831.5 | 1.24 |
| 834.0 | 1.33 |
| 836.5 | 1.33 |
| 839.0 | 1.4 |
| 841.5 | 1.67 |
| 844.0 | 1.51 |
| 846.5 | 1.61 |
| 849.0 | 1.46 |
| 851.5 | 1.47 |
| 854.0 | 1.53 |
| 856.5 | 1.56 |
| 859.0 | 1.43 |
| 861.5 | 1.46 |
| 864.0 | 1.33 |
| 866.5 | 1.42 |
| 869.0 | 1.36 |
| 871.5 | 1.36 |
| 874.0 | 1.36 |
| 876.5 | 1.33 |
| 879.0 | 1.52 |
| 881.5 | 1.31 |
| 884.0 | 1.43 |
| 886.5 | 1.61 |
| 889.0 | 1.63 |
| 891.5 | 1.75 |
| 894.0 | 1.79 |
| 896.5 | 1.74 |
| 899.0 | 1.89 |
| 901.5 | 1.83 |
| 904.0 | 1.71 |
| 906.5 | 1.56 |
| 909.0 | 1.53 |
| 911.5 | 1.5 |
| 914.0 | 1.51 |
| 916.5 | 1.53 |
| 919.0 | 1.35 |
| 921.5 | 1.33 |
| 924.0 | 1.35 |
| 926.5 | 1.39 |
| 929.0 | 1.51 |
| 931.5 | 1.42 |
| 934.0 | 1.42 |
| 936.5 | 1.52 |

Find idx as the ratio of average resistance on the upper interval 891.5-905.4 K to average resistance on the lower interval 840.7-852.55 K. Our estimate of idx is 1.2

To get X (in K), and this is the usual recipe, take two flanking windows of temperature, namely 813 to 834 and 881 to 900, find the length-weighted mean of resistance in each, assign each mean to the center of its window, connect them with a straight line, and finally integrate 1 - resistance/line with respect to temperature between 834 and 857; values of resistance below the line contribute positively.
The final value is -2.71 K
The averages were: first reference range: 1.18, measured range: 1.49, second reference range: 1.65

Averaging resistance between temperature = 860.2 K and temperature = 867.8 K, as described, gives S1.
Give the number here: 1.4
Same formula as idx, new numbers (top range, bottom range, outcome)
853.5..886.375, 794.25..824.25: 1.26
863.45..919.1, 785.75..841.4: 1.32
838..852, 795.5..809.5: 1.37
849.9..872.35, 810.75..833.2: 1.23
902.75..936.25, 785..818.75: 1.33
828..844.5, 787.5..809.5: 1.25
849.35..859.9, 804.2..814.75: 1.33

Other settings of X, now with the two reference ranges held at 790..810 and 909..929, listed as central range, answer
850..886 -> -3.8 K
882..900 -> -4.2 K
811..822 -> -0.1 K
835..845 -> -2.2 K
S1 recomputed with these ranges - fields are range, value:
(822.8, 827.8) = 1.17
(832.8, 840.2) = 1.35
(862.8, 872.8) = 1.37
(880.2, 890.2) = 1.49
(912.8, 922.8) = 1.43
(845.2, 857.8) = 1.53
